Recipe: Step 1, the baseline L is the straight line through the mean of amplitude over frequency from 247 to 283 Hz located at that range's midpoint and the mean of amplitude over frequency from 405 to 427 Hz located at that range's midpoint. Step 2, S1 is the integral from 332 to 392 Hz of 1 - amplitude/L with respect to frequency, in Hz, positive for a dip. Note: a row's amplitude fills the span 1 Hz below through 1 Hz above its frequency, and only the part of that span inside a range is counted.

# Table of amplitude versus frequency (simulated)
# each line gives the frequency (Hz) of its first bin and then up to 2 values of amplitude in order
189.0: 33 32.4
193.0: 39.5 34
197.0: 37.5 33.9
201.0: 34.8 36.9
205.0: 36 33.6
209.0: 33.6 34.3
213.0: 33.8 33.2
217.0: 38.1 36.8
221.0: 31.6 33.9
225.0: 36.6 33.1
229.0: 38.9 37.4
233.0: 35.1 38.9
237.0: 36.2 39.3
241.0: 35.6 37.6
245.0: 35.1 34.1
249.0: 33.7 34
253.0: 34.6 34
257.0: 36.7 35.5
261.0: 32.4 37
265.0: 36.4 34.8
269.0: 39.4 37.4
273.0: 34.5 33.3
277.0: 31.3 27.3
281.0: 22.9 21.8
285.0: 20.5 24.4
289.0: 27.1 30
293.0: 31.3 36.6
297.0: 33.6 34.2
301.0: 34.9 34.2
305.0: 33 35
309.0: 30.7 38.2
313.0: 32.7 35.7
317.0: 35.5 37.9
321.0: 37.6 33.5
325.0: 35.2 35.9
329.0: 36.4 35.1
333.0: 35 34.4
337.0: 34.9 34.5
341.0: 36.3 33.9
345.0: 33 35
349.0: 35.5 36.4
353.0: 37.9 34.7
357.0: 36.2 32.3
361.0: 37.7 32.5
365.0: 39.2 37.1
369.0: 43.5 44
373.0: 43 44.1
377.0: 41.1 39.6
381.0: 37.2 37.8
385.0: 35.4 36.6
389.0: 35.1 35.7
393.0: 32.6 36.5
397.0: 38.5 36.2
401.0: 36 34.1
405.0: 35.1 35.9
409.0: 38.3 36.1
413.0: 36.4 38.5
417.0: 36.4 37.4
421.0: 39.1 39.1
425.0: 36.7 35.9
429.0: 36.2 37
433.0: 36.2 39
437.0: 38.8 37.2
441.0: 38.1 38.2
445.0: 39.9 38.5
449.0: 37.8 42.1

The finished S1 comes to -1.8 Hz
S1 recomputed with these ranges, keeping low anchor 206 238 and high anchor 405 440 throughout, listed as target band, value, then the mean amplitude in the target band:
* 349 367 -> 0.4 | 35.9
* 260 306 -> 5.4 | 31.7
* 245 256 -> 0.4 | 34.2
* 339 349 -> 0.5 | 34.6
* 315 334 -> 0.3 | 35.8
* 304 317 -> 0.7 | 34.3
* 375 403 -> 0.0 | 37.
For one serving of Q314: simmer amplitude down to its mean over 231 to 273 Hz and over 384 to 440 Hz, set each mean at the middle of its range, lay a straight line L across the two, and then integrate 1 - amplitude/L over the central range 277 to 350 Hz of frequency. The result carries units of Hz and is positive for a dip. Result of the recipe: 6.72 Hz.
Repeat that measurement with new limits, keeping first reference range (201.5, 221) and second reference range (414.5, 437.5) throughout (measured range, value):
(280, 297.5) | 4.13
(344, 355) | 0.33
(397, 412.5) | 0.45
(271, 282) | 1.59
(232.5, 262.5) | -0.15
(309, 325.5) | 0.32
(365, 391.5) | -1.72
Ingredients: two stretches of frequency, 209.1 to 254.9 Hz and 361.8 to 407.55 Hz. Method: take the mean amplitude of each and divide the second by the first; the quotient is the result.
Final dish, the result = 1.1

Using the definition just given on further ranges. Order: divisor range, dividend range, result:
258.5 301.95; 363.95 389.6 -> 1.25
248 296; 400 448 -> 1.17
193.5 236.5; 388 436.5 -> 1.03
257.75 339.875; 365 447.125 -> 1.14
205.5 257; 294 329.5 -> 0.99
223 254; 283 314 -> 0.87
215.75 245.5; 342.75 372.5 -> 1.01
